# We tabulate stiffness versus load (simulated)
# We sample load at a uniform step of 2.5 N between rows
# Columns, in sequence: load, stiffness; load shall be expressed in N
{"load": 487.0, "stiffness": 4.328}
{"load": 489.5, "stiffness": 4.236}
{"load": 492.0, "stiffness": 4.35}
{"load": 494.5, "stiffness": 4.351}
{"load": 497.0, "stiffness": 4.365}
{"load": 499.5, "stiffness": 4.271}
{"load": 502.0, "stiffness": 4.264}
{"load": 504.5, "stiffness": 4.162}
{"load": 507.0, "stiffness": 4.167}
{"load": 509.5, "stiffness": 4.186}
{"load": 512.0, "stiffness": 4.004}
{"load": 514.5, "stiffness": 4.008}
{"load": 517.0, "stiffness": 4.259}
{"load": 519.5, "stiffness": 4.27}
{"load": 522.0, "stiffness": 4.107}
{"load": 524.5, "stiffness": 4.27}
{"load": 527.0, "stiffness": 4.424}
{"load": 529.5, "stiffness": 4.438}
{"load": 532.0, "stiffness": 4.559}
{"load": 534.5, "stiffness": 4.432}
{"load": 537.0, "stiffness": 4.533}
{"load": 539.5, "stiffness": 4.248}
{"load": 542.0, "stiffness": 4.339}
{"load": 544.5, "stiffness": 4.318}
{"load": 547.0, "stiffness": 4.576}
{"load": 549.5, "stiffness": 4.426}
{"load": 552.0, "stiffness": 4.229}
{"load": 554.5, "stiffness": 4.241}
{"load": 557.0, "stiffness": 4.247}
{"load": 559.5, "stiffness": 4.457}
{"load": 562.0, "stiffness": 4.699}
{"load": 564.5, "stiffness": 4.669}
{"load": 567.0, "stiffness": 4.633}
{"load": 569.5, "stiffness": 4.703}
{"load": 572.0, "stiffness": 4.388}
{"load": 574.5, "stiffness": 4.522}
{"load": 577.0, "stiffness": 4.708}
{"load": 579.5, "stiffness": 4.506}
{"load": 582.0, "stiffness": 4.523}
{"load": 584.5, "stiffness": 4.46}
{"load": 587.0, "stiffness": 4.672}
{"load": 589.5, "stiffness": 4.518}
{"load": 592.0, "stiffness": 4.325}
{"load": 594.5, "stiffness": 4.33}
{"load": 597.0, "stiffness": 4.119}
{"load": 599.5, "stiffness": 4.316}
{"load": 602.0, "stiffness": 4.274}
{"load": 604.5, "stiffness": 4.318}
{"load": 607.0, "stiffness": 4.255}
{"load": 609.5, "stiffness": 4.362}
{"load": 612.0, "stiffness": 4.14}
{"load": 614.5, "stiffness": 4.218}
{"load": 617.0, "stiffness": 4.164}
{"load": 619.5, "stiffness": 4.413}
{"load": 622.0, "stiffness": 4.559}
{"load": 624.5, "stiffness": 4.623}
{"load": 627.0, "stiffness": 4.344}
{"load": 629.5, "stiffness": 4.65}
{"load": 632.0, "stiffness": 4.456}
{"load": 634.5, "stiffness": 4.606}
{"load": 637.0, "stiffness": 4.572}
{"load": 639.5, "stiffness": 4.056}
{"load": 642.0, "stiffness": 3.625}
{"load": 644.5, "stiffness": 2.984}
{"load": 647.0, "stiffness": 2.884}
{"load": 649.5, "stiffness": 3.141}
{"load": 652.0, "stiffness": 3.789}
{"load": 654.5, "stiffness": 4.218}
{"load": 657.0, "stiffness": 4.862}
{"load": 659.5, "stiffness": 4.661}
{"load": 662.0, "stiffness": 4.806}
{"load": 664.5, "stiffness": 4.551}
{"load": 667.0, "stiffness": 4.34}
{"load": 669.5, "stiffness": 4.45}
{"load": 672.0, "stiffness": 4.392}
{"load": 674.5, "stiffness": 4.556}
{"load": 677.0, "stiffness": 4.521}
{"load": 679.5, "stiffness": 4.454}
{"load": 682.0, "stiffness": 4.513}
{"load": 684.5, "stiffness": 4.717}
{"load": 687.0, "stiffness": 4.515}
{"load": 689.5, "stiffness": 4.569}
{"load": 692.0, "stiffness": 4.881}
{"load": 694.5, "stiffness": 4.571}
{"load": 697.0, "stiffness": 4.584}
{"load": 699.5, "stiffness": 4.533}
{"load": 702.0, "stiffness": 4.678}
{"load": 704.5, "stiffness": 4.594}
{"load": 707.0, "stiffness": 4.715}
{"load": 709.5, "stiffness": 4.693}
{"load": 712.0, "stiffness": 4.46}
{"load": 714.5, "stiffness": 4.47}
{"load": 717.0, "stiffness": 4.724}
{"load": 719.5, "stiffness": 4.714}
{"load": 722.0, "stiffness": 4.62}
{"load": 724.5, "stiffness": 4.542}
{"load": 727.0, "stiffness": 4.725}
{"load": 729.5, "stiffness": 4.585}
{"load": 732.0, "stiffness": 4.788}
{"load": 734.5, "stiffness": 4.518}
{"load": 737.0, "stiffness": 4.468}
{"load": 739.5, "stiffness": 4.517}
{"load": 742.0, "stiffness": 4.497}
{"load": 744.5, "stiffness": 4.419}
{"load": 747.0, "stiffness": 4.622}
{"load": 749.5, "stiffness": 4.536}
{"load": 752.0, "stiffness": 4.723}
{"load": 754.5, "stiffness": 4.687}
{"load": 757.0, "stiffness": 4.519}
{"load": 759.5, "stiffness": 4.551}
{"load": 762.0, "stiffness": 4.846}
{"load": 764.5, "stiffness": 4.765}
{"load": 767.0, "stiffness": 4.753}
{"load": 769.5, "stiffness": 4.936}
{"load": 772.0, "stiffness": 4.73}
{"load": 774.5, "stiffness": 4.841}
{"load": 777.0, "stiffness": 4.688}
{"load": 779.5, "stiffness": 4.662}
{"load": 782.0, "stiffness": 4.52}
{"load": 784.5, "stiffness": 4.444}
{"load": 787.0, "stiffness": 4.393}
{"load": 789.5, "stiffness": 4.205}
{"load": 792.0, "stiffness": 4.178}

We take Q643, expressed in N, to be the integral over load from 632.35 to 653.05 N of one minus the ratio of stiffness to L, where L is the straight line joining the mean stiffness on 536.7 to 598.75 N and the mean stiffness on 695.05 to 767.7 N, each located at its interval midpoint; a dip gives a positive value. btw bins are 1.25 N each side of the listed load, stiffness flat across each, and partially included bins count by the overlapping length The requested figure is 3.6 N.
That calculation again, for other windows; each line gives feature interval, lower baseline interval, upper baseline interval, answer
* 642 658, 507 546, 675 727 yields 3.15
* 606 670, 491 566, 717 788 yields 3.71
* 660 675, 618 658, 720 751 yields -0.96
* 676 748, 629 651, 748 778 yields -3.95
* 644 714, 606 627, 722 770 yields 1.35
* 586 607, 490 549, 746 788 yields 0.30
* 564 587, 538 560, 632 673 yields -1.52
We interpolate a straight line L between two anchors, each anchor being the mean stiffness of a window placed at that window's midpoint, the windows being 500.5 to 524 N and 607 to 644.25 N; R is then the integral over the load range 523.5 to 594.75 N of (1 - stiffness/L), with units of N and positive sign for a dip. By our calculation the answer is -4.11 N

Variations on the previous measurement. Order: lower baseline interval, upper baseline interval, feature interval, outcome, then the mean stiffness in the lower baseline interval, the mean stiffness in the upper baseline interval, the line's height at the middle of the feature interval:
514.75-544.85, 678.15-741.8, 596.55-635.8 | 0.9 N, 4.34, 4.6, 4.47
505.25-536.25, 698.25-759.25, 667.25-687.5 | 0.0 N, 4.26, 4.6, 4.51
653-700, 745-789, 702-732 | -0.2 N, 4.56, 4.65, 4.6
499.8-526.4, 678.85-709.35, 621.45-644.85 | 0.9 N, 4.18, 4.62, 4.47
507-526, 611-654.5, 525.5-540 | -1.0 N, 4.16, 4.08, 4.15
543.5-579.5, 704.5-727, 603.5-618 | 0.9 N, 4.49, 4.62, 4.53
